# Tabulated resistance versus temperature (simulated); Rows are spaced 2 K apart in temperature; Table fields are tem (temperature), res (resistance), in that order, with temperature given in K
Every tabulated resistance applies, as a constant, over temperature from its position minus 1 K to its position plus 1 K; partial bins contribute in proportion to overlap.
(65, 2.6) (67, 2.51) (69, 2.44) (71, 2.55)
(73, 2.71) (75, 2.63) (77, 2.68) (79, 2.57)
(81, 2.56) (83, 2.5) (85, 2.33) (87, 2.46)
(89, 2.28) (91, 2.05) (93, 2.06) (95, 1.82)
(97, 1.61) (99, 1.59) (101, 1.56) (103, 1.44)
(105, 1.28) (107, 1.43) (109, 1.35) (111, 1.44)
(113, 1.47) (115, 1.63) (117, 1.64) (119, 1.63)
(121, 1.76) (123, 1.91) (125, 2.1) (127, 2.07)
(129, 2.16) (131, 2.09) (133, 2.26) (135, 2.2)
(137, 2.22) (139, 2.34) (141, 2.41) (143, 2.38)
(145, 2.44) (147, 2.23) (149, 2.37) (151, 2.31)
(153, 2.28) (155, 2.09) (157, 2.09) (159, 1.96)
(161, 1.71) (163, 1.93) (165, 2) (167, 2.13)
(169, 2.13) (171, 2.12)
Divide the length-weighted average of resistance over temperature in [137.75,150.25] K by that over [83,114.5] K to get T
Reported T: 1.33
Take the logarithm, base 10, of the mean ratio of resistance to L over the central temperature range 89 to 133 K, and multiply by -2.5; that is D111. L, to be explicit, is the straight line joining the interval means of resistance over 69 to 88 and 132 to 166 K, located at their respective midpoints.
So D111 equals 0.34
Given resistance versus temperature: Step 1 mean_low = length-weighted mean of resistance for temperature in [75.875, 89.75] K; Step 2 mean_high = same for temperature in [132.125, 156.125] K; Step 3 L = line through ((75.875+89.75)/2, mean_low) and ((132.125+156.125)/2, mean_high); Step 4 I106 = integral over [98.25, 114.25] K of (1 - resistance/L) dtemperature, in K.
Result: 6.4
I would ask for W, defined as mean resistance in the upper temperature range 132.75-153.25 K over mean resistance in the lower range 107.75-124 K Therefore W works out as 1.45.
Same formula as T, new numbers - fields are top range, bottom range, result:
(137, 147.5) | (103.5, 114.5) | 1.67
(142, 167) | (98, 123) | 1.40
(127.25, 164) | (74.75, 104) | 1.03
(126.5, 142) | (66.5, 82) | 0.86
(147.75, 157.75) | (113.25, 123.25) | 1.33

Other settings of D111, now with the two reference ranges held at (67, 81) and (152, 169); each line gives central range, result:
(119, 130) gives 0.15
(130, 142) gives -0.03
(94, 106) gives 0.48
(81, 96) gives 0.12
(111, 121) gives 0.41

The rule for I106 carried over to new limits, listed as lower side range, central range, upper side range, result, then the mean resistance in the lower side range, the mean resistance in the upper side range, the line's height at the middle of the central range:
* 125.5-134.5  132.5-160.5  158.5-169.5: -2.51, 2.15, 1.97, 2.06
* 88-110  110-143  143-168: -1.02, 1.68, 2.14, 1.9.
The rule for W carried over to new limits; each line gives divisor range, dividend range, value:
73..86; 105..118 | 0.58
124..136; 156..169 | 0.92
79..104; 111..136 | 0.93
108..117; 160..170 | 1.33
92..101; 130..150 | 1.31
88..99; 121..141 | 1.11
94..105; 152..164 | 1.28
